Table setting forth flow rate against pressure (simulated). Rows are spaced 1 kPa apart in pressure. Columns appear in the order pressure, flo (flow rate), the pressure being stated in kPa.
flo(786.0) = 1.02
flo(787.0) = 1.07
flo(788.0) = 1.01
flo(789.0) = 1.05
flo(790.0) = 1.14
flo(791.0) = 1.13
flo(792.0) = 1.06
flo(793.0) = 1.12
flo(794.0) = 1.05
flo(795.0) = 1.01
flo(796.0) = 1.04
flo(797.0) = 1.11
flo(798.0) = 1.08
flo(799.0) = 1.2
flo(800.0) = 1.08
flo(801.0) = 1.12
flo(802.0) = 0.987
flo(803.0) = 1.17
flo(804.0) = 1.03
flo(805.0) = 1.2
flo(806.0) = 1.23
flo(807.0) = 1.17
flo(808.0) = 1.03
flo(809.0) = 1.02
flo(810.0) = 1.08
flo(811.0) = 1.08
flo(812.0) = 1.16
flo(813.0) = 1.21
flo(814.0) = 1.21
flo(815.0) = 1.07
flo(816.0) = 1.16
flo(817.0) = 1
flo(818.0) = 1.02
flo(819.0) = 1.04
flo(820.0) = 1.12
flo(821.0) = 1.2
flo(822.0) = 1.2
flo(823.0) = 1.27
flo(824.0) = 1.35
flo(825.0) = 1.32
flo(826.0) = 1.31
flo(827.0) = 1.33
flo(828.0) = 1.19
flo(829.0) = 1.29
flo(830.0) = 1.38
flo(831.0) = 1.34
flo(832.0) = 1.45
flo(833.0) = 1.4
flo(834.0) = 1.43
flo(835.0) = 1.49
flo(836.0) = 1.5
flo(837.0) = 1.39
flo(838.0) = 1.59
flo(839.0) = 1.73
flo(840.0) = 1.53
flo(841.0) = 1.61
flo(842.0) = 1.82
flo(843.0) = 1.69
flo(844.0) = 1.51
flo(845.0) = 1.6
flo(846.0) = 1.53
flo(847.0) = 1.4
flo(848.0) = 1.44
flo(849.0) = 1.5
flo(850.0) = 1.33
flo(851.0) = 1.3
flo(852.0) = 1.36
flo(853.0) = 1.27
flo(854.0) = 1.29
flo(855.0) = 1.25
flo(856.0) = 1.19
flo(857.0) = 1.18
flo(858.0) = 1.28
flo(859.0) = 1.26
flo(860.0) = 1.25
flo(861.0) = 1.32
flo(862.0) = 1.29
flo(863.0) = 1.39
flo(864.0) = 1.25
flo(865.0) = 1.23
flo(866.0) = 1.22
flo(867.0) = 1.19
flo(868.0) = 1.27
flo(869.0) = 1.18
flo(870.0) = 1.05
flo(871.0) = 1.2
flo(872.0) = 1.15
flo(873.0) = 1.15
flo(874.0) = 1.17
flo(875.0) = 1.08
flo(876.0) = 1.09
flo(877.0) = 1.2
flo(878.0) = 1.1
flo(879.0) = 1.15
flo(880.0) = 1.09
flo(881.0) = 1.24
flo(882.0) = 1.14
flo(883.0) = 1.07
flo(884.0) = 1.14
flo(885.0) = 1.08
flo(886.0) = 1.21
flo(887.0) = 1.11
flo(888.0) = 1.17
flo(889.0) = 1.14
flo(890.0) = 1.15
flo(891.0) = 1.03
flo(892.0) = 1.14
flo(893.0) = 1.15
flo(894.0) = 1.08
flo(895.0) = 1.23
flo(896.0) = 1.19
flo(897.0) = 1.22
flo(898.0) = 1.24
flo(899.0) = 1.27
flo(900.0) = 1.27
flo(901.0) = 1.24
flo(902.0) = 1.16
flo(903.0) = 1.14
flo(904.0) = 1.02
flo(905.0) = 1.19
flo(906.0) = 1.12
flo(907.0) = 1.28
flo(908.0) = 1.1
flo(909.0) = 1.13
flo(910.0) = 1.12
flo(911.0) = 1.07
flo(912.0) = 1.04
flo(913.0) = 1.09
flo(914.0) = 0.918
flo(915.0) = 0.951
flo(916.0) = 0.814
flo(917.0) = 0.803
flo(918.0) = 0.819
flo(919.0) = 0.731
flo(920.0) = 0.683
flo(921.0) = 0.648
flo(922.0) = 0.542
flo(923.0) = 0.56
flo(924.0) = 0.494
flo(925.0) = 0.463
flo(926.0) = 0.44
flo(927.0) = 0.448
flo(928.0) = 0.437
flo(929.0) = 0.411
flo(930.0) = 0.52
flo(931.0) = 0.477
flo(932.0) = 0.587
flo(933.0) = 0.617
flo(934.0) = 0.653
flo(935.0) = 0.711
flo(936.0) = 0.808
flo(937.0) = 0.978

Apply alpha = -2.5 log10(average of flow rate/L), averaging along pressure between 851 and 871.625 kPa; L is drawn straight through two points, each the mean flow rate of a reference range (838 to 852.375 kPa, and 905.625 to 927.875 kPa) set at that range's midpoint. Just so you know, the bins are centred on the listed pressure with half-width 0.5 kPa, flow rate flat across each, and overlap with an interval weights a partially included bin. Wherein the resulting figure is 0.101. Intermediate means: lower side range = 1.53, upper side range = 0.822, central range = 1.25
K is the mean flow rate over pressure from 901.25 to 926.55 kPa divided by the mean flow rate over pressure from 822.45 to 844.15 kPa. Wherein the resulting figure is 0.62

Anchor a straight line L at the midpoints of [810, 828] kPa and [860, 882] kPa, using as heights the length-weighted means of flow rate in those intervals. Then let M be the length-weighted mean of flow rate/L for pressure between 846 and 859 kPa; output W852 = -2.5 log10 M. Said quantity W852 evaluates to -0.12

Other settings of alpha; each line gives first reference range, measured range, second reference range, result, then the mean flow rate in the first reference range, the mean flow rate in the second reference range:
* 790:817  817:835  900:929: -0.20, 1.11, 0.872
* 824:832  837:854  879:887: -0.19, 1.32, 1.14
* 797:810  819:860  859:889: -0.21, 1.11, 1.18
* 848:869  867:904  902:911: 0.04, 1.28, 1.14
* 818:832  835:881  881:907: -0.10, 1.26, 1.16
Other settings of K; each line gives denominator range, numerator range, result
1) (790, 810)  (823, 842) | 1.30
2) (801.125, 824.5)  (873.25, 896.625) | 1.01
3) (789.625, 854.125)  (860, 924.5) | 0.86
